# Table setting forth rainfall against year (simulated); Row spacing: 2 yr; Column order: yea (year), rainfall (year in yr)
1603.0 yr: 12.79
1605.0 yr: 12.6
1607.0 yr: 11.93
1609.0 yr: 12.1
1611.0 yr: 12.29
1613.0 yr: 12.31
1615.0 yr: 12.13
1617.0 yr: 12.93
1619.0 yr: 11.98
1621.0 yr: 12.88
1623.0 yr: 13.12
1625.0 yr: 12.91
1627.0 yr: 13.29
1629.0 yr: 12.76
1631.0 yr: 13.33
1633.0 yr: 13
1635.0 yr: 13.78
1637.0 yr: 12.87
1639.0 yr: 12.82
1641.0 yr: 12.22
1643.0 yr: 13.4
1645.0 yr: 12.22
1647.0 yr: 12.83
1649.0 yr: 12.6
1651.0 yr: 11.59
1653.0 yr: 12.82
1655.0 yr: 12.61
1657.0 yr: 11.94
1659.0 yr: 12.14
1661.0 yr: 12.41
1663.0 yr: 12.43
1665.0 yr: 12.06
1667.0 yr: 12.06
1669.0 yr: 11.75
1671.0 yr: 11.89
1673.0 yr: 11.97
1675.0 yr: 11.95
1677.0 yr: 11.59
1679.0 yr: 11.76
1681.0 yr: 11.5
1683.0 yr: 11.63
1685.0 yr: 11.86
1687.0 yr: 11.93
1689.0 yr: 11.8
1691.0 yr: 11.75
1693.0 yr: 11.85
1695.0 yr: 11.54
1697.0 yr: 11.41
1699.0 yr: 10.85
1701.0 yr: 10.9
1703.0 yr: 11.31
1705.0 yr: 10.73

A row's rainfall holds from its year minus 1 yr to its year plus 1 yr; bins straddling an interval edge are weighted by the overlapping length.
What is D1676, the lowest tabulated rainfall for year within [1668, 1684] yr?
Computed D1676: 11.5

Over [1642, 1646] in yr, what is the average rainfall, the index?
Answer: 12.8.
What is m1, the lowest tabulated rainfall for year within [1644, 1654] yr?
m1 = 11.59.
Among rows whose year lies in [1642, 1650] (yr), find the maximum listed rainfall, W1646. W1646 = 13.4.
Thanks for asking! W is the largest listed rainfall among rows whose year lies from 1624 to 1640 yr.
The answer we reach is 13.78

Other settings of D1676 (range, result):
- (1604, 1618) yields 11.93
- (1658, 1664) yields 12.14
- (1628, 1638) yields 12.76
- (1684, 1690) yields 11.8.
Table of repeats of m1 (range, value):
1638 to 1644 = 12.22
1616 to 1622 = 11.98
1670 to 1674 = 11.89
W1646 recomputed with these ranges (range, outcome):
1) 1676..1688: 11.93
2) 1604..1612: 12.6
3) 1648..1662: 12.82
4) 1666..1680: 12.06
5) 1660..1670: 12.43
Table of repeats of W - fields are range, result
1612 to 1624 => 13.12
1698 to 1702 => 10.9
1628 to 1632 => 13.33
